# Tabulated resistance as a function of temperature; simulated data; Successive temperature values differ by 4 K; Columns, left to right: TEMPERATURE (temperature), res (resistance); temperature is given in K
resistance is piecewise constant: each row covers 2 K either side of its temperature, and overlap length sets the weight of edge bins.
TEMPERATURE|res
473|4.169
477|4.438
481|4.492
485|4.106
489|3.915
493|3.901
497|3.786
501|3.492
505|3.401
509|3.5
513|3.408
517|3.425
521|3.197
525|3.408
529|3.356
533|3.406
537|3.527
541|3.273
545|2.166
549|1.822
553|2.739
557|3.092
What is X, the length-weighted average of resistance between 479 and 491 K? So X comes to 4.17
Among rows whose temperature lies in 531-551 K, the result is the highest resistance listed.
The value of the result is 3.527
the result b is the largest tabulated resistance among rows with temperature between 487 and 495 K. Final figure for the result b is 3.915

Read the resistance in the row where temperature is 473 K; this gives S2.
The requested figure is 4.169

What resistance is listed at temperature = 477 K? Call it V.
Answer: 4.438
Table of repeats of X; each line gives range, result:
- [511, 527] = 3.36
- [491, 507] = 3.65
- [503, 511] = 3.45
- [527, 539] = 3.43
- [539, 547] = 2.72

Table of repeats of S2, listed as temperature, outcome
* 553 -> 2.739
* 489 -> 3.915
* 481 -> 4.492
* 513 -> 3.408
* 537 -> 3.527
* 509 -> 3.5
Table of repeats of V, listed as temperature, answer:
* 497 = 3.786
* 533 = 3.406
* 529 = 3.356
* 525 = 3.408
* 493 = 3.901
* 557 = 3.092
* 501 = 3.492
